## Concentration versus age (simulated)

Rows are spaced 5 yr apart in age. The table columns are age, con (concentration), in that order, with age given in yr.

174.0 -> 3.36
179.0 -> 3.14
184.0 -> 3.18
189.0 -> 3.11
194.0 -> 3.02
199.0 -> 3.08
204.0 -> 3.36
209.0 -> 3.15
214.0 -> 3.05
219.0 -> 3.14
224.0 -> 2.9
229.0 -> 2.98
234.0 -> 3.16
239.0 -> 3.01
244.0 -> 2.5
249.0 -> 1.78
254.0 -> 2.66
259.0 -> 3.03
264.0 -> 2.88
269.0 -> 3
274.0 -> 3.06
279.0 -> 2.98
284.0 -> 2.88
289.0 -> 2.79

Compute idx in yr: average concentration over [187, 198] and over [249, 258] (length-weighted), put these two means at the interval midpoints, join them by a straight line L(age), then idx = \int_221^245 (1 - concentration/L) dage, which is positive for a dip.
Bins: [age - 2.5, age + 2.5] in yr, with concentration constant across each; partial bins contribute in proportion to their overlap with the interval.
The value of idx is -2.4 yr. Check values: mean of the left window 3.06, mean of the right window 2.48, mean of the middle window 2.94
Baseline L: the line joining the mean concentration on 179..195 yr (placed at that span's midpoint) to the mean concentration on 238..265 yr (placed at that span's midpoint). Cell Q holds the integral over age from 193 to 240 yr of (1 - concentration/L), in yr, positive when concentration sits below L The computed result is -3.4 yr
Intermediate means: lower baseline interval 3.12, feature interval 3.09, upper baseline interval 2.61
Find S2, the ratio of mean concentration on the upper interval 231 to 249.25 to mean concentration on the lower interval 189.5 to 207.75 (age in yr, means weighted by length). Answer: 0.87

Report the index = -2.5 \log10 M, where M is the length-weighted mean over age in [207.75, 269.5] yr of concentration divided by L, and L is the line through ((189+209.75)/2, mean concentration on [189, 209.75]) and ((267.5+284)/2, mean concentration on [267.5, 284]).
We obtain 0.08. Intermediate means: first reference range 3.15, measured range 2.85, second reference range 2.99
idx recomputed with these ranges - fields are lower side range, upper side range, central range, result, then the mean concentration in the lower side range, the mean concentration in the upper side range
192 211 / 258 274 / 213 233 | 0.5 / 3.16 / 2.98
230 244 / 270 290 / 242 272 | 3.1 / 2.97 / 2.94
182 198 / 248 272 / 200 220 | -1.2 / 3.1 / 2.73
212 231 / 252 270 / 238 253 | 2.8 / 3.02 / 2.89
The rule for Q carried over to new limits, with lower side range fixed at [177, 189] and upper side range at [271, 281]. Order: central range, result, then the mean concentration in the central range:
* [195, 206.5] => -0.3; 3.19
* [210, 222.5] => 0.1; 3.09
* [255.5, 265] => 0.3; 2.94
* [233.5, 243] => 0.3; 2.98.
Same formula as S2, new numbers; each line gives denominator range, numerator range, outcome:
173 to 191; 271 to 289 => 0.93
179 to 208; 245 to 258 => 0.74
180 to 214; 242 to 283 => 0.87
